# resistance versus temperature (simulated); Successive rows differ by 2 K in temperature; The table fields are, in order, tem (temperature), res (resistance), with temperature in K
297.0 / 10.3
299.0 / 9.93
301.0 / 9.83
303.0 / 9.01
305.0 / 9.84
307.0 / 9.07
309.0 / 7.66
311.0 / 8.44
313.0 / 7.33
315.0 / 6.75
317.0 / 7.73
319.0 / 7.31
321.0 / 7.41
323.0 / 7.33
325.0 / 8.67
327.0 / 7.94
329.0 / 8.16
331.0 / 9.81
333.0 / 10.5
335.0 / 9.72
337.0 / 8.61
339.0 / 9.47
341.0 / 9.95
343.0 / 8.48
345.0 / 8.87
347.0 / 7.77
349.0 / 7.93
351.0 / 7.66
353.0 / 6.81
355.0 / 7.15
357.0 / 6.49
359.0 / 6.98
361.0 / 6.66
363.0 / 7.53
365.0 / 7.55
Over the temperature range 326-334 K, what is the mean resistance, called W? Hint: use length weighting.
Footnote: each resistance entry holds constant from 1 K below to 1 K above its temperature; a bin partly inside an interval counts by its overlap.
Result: 9.1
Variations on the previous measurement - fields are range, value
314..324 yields 7.31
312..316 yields 7.04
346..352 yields 7.79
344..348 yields 8.32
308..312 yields 8.05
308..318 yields 7.58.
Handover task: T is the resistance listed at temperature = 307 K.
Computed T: 9.07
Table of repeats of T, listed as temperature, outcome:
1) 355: 7.15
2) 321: 7.41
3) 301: 9.83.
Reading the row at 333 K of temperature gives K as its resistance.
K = 10.5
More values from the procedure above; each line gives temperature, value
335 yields 9.72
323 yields 7.33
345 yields 8.87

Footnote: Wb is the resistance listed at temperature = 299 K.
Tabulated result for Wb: 9.93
